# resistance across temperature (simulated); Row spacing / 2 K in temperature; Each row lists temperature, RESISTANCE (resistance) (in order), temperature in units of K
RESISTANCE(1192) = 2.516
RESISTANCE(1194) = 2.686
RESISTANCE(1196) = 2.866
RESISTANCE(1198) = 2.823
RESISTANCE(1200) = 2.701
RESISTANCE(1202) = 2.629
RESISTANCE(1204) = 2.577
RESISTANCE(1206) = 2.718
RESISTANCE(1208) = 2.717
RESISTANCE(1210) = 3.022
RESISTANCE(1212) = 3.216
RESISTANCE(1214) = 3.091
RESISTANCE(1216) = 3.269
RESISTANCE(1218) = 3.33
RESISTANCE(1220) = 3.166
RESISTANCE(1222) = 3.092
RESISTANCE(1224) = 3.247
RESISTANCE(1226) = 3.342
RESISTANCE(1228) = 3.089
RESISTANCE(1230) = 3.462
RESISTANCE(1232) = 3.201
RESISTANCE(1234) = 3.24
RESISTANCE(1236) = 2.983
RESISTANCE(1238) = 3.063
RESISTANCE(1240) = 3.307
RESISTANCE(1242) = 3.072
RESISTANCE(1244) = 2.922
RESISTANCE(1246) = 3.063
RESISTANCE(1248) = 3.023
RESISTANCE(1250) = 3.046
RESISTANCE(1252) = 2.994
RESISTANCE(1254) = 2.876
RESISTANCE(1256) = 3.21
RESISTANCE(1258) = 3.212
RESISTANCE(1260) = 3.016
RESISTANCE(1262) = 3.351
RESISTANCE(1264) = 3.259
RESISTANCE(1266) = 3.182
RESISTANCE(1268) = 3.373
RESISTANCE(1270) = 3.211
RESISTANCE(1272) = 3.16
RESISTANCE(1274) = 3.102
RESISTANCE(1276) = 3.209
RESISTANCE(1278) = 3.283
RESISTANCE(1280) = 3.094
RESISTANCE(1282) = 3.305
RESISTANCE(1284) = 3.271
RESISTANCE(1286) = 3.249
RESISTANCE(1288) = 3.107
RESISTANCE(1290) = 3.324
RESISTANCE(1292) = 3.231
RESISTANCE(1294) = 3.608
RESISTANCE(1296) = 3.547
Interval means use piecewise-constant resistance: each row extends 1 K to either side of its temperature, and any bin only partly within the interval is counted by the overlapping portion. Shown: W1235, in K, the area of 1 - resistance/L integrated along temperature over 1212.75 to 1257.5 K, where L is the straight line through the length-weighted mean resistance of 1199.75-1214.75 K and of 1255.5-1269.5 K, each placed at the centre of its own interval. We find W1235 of -1.7 K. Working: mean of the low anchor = 2.84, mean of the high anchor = 3.23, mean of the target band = 3.14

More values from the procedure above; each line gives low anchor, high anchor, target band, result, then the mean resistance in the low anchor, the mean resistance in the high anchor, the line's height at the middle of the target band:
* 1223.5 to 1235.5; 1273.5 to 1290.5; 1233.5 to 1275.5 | 1.4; 3.25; 3.22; 3.24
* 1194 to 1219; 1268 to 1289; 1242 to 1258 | 0.3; 2.9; 3.21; 3.09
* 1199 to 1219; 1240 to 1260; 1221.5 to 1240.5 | -1.3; 2.93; 3.06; 3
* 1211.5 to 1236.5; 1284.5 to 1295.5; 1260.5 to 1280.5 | 0.4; 3.21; 3.31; 3.28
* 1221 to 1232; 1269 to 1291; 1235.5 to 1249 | 0.7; 3.24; 3.21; 3.23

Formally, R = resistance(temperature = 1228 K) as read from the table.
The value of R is 3.089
